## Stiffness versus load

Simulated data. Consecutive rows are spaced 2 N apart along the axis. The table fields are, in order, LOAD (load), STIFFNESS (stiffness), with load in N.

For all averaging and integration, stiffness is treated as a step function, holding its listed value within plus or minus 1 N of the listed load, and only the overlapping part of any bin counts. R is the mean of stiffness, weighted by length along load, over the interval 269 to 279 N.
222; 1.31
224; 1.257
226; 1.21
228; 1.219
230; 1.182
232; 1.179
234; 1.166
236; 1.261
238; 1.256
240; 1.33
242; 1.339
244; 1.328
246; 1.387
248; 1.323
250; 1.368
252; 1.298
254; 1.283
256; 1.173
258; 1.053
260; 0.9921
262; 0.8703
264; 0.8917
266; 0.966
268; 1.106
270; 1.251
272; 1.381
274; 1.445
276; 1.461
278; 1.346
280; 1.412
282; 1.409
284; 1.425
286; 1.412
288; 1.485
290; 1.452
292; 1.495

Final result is 1.38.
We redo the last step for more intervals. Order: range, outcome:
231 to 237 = 1.2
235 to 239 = 1.26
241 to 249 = 1.34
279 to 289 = 1.43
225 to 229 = 1.21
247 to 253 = 1.33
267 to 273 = 1.25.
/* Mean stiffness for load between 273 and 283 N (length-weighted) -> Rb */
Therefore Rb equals 1.41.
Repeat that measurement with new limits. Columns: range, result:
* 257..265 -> 0.952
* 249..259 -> 1.24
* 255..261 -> 1.07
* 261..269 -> 0.959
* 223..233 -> 1.21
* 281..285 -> 1.42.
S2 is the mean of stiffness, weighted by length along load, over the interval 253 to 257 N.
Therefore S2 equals 1.23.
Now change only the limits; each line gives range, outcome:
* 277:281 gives 1.38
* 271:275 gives 1.41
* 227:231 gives 1.2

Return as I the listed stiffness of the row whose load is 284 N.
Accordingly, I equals 1.425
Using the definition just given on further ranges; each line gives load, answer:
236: 1.261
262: 0.8703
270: 1.251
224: 1.257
